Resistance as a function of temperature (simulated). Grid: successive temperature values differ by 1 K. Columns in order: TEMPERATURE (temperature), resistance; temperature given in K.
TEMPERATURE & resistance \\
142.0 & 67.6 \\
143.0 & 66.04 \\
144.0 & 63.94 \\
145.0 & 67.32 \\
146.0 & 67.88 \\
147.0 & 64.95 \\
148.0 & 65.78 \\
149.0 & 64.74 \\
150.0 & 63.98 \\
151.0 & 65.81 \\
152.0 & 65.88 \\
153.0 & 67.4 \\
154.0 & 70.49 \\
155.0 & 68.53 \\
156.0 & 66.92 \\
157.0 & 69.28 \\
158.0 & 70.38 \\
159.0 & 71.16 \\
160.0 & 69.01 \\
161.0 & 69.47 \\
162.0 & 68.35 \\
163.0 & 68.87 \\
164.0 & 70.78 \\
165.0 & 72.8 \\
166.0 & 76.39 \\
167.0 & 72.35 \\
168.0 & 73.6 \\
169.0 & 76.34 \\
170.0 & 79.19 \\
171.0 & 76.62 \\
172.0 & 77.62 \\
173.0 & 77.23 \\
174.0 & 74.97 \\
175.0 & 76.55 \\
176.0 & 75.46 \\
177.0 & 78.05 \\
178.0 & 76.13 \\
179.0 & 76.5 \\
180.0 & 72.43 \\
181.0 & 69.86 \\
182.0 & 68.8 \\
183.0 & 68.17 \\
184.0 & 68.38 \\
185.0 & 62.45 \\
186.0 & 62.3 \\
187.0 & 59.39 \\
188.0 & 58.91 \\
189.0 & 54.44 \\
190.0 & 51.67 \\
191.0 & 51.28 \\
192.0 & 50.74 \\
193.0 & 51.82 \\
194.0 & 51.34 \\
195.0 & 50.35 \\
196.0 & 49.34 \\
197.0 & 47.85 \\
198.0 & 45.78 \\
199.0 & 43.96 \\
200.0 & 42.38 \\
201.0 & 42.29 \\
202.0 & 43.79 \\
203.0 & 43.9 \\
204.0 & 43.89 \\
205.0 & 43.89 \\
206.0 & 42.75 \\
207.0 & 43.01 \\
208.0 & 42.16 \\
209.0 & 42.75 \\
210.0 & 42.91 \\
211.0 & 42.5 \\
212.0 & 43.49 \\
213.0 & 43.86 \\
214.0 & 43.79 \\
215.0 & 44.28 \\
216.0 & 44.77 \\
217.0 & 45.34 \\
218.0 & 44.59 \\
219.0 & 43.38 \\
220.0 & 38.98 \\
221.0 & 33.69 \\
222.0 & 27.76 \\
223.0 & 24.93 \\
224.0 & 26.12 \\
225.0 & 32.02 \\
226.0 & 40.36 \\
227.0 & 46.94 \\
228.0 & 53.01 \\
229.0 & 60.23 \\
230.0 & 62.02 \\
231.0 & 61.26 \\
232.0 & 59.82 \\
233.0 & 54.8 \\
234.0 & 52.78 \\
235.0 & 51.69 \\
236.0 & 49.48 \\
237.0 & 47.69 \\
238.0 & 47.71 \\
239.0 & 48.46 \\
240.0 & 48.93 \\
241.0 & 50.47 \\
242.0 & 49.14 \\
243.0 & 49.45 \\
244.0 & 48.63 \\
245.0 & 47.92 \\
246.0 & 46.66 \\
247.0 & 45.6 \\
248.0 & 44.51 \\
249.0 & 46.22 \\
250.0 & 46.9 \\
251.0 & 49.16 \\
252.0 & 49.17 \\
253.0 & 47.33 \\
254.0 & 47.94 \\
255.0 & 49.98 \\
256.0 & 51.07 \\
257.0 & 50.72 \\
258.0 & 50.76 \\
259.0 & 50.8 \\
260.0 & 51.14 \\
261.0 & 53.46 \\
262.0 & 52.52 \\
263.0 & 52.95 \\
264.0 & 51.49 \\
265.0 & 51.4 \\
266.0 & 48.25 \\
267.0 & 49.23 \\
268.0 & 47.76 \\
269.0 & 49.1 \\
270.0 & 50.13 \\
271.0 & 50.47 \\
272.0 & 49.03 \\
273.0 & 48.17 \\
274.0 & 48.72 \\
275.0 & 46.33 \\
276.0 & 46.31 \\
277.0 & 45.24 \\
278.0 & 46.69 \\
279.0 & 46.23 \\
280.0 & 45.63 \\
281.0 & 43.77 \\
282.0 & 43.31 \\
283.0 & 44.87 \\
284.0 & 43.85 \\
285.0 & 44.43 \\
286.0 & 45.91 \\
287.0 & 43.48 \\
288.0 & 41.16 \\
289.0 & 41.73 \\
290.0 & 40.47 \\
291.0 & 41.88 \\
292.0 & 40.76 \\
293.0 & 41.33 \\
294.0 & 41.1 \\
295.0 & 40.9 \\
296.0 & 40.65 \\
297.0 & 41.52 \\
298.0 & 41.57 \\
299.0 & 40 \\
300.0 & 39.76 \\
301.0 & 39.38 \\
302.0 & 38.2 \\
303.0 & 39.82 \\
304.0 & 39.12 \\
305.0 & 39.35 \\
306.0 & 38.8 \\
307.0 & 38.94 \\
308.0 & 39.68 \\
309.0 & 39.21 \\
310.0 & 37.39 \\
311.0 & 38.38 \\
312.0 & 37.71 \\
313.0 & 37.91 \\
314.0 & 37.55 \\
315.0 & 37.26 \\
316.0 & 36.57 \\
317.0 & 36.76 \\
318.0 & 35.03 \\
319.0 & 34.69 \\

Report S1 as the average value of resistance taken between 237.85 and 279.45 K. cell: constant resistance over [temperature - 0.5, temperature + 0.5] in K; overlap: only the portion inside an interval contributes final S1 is 48.9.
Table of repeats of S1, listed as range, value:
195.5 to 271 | 46.8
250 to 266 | 50.5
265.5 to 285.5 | 46.9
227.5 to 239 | 54.3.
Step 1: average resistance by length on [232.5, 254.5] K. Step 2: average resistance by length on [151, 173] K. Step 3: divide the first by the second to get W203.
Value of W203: 0.7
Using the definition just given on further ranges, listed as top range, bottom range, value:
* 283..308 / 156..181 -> 0.56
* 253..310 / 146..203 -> 0.70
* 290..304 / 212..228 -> 1.03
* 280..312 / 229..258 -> 0.81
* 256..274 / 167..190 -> 0.71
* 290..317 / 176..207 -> 0.70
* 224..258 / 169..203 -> 0.80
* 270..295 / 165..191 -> 0.64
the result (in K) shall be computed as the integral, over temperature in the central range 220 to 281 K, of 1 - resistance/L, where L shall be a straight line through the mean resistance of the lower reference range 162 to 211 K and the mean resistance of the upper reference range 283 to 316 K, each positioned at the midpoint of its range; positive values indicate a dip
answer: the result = 0.9 K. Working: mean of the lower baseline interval 60.2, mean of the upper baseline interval 40.3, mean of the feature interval 47.9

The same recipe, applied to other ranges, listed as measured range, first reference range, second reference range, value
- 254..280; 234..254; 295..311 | -2.6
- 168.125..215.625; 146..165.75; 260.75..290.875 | 4.0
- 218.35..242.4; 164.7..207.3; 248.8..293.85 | 3.3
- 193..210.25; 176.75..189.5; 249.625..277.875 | 4.9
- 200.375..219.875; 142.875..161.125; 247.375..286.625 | 4.8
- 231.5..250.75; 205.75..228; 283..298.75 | -4.0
